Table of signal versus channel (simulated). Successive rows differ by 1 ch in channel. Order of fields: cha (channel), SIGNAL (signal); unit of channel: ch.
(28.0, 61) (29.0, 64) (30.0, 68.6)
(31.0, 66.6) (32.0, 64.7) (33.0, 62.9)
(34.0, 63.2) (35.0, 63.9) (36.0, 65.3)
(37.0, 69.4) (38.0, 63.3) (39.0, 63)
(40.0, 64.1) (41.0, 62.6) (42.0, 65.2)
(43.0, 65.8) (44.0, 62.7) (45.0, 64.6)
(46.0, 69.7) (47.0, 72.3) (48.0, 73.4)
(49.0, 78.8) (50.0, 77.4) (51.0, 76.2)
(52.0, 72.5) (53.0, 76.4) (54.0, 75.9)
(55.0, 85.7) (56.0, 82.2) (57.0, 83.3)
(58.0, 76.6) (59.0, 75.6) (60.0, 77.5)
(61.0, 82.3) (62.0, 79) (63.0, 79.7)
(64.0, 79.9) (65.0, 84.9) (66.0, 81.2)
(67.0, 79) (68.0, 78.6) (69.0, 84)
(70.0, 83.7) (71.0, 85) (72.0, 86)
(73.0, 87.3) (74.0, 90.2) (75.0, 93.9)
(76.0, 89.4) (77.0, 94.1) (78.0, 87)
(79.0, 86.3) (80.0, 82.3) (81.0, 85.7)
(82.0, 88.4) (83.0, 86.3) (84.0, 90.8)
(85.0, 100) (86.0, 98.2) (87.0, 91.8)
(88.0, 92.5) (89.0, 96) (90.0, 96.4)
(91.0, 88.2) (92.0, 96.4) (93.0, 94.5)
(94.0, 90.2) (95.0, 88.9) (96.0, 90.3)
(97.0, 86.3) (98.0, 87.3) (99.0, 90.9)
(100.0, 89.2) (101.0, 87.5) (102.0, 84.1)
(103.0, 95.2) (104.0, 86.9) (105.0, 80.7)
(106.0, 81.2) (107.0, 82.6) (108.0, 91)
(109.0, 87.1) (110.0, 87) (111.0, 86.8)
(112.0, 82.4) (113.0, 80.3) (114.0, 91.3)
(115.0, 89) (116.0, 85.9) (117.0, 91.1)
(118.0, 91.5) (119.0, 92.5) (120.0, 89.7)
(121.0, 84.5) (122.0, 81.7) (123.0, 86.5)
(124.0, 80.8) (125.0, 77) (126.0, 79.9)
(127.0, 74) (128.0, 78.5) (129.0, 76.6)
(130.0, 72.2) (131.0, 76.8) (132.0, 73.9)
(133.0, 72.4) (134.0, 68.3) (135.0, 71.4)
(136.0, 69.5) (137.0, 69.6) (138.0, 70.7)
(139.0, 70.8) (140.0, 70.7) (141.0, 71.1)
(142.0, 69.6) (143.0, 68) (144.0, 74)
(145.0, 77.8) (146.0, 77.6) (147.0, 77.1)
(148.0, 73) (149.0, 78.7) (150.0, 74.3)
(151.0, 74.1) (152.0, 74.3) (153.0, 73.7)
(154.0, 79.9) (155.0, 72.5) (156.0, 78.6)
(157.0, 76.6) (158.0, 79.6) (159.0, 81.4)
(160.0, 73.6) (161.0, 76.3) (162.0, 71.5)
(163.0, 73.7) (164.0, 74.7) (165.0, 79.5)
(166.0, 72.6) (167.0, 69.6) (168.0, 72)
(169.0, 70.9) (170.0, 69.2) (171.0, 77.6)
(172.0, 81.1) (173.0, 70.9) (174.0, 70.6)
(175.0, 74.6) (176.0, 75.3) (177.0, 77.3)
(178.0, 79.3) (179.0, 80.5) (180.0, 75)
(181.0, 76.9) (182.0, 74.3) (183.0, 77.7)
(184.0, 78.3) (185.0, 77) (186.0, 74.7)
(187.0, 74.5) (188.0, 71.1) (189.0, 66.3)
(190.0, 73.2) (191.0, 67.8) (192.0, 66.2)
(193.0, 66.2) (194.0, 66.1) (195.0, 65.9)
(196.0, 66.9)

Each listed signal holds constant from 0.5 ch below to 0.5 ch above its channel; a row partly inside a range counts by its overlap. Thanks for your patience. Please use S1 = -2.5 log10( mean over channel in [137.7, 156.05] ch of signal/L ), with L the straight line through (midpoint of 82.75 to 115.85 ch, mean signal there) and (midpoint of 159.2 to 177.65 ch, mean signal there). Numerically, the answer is 0.07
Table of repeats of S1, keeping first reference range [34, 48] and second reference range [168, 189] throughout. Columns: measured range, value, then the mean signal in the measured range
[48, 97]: -0.249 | 85.4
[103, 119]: -0.226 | 86.8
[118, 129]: -0.160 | 82.6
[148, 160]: -0.044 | 76.4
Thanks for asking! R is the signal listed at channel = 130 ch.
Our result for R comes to 72.2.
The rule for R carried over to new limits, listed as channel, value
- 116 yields 85.9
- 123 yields 86.5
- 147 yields 77.1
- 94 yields 90.2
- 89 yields 96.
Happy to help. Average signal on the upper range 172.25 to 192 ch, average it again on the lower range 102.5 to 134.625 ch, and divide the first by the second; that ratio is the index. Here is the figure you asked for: 0.90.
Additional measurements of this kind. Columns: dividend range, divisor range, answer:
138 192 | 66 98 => 0.84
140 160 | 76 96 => 0.82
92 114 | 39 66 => 1.17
